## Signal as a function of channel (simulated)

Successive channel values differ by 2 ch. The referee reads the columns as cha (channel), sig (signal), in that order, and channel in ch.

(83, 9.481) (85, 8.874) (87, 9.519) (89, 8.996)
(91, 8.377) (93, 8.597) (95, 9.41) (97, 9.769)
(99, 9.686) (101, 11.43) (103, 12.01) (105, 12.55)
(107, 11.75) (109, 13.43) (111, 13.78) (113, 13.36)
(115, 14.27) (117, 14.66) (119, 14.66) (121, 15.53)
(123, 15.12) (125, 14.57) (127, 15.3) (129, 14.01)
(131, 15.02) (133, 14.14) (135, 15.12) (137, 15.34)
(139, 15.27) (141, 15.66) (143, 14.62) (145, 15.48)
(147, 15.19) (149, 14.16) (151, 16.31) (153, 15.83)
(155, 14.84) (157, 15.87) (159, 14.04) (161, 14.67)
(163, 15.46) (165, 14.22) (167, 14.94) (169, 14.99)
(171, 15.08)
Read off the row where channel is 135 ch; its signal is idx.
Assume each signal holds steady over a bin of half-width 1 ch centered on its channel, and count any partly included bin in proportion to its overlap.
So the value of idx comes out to 15.12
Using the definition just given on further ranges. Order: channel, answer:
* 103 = 12.01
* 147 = 15.19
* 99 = 9.686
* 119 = 14.66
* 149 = 14.16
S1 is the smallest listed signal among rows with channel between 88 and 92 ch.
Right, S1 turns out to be 8.377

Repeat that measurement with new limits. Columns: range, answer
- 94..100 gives 9.41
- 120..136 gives 14.01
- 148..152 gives 14.16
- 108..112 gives 13.43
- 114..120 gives 14.27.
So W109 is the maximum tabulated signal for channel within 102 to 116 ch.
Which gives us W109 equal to 14.27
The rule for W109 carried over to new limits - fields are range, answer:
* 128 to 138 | 15.34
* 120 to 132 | 15.53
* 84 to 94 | 9.519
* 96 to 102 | 11.43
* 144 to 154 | 16.31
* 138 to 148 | 15.66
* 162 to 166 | 15.46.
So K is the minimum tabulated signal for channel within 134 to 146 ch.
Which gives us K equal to 14.62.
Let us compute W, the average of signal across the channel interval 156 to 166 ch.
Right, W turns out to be 14.9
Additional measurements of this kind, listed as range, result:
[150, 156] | 15.7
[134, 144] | 15.2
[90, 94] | 8.49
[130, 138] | 14.9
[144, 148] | 15.3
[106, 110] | 12.6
